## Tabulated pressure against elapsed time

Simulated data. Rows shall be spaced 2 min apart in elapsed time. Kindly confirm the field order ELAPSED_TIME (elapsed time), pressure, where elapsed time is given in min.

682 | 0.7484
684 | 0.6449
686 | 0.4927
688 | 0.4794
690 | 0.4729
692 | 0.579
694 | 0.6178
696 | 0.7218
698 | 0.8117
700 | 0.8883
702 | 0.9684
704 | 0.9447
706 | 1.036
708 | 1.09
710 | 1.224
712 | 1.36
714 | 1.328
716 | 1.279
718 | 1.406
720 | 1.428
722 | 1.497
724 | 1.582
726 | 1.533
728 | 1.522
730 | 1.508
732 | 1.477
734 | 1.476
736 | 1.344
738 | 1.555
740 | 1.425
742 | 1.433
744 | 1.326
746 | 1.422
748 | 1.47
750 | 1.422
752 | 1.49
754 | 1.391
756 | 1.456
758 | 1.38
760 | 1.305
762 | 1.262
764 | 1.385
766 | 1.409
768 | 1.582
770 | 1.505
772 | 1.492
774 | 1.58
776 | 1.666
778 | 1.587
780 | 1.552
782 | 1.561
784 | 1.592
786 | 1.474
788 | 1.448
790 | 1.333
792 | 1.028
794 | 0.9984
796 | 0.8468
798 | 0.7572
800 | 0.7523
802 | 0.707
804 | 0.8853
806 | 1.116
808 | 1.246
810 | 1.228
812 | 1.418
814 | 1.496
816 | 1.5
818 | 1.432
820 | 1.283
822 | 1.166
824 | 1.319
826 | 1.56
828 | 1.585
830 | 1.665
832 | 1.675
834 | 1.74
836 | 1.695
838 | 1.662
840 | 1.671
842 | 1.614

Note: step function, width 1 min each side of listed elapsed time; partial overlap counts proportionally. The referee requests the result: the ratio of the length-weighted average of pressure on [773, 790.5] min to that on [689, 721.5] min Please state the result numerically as 1.5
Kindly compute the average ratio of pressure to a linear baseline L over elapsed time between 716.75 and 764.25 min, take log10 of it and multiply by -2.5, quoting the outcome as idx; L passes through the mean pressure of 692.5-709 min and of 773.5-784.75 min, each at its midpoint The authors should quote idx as -0.176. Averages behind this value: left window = 0.876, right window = 1.59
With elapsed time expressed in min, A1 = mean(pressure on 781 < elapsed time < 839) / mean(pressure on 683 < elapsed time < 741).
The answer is 1.17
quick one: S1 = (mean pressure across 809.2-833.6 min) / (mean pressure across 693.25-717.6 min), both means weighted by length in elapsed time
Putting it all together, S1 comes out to 1.4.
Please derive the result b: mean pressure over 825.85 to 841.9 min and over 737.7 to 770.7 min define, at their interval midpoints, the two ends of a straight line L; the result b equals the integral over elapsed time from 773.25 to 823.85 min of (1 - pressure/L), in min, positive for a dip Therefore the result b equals 9.3 min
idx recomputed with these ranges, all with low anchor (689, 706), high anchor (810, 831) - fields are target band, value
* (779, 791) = -0.20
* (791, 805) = 0.46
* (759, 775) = -0.25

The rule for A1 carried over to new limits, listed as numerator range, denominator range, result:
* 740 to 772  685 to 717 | 1.59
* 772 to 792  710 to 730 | 1.05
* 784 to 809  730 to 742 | 0.73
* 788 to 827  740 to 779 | 0.81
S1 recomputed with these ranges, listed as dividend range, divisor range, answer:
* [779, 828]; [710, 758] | 0.87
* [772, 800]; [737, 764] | 0.94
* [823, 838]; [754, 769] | 1.15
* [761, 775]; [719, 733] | 0.97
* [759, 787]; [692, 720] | 1.43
